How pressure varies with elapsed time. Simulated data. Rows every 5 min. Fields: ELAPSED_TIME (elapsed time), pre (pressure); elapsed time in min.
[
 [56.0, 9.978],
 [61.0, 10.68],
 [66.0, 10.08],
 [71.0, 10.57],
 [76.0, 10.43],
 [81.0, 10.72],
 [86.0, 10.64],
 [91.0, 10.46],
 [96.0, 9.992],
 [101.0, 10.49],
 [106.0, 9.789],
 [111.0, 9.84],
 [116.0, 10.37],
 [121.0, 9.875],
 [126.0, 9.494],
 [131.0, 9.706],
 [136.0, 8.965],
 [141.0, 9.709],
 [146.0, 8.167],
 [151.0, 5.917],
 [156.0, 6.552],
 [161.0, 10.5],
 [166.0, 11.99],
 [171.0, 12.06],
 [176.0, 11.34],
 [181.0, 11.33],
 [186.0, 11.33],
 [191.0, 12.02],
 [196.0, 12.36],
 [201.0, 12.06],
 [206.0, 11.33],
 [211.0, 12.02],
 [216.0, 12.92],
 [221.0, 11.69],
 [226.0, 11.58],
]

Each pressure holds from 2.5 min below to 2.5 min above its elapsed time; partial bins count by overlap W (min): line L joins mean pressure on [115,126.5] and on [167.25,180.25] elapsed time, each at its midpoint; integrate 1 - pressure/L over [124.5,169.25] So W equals 7.2 min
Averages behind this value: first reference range 9.93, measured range 9.04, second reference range 11.7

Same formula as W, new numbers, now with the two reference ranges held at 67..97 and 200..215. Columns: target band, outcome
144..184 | 5.8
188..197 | -0.3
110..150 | 5.9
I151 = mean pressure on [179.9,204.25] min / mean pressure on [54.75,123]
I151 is 1.15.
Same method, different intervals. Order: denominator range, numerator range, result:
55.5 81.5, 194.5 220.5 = 1.16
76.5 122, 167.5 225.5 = 1.15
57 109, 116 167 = 0.87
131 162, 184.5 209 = 1.43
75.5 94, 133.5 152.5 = 0.79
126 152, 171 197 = 1.34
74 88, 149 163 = 0.72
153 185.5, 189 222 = 1.14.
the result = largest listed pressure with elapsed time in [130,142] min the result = 9.709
